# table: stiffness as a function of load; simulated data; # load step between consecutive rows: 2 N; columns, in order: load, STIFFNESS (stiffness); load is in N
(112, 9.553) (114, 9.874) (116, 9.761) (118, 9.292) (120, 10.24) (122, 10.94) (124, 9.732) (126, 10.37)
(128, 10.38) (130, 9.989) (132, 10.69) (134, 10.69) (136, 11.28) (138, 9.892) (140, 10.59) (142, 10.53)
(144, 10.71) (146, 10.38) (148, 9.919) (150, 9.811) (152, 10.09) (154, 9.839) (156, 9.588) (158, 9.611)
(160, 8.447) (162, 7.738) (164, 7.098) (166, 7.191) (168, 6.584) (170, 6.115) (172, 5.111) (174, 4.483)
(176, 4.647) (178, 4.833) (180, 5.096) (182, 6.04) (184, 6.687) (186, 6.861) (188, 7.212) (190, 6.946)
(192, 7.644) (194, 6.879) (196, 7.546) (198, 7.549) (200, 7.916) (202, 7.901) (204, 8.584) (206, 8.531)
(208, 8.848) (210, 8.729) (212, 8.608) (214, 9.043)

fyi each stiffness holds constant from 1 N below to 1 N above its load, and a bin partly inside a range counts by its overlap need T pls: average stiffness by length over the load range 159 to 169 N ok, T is 7.41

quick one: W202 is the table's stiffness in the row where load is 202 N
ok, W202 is 7.901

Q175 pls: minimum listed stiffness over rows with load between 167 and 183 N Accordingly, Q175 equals 4.483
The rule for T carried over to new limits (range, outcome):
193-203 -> 7.56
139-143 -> 10.6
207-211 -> 8.79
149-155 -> 9.91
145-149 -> 10.1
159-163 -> 8.09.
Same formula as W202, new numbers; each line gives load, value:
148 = 9.919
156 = 9.588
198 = 7.549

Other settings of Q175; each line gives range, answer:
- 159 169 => 6.584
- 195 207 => 7.546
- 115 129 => 9.292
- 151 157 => 9.588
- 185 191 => 6.861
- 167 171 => 6.115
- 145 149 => 9.919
